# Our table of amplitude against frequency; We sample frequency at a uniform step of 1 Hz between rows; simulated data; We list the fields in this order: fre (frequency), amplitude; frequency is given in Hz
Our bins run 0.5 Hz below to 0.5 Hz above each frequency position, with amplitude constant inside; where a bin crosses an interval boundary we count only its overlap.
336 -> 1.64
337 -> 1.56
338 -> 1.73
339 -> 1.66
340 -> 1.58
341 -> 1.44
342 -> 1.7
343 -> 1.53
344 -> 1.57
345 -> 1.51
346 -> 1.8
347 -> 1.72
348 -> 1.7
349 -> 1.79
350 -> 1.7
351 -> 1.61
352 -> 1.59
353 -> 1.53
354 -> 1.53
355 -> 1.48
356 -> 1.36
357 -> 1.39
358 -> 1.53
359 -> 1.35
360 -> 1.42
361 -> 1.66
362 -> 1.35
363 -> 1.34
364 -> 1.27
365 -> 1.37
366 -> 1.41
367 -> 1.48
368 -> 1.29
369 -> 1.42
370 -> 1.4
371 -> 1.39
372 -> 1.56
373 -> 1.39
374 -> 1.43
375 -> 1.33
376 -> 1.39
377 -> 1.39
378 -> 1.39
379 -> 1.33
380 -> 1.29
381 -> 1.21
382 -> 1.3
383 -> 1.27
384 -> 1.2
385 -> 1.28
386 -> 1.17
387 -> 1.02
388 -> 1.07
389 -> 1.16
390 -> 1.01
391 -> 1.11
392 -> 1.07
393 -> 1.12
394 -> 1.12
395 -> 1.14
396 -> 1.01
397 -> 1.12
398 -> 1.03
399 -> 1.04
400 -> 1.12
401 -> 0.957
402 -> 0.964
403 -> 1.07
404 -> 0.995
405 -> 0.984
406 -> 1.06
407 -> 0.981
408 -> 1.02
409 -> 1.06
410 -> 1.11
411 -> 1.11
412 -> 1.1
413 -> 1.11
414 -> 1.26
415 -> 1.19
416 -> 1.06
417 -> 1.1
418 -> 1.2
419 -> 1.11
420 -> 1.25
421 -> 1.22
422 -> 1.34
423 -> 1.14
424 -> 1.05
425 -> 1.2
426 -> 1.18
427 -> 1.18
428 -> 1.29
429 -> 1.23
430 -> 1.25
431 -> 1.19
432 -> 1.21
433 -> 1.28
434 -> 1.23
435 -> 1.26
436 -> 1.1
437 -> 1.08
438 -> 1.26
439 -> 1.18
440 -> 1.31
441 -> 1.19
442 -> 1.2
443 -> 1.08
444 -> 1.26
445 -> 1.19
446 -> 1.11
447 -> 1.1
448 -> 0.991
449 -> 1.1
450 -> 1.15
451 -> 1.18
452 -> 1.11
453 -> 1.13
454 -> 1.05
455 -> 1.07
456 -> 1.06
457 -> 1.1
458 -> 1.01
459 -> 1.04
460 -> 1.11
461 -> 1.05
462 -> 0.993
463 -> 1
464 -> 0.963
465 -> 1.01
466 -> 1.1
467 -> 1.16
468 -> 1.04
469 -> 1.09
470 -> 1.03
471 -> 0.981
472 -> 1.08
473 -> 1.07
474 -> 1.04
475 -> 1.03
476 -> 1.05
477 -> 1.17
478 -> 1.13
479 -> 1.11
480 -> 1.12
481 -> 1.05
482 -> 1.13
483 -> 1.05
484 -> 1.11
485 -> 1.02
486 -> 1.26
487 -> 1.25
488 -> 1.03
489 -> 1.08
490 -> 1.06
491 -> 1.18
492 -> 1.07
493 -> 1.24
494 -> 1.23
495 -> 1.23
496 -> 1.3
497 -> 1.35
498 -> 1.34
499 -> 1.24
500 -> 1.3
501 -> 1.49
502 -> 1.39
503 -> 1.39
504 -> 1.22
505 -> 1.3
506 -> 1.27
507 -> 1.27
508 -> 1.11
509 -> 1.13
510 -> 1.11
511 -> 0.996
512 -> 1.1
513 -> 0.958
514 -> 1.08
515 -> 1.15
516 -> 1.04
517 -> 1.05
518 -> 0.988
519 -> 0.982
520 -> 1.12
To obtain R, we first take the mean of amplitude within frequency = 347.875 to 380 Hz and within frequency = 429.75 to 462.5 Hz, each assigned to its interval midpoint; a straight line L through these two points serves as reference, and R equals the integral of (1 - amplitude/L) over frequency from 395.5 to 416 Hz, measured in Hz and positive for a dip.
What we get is 3.6 Hz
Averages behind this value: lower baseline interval 1.45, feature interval 1.06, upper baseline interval 1.14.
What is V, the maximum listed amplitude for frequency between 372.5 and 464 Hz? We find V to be 1.43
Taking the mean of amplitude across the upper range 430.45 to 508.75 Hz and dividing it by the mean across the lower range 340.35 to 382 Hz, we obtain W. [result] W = 0.8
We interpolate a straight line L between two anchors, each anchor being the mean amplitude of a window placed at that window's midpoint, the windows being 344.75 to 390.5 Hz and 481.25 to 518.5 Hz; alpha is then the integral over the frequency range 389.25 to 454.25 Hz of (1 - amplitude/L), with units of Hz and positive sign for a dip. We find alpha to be 8.7 Hz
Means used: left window 1.4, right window 1.18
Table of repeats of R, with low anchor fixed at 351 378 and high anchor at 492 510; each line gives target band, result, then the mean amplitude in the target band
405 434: 4.4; 1.16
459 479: 3.8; 1.06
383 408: 5.7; 1.08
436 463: 4.3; 1.12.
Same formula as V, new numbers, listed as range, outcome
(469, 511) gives 1.49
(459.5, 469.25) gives 1.16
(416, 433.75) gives 1.34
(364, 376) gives 1.56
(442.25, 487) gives 1.26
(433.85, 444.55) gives 1.31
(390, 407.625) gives 1.14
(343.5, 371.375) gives 1.8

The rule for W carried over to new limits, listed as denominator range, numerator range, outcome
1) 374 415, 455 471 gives 0.92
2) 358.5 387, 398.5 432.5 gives 0.83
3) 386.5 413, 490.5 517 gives 1.14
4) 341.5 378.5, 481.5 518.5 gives 0.79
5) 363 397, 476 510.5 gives 0.95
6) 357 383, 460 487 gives 0.78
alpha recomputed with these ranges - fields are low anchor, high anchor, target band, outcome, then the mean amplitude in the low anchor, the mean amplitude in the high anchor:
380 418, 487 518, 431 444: -0.7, 1.1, 1.19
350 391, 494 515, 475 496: 1.9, 1.36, 1.23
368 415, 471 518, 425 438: -0.4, 1.18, 1.16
